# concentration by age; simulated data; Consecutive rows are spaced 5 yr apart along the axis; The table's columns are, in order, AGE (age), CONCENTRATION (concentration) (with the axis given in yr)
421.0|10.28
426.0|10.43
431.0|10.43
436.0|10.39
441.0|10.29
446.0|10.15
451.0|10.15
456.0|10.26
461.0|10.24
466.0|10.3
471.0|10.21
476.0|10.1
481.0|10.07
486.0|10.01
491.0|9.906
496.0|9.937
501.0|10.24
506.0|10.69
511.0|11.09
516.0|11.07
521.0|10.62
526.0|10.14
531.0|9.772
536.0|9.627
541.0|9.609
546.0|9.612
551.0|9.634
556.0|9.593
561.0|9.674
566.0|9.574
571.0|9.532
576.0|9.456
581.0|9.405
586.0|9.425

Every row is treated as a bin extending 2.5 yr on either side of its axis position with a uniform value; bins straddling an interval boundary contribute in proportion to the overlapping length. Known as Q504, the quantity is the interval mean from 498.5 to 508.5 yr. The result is 10.5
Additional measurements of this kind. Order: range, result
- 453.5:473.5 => 10.3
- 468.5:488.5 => 10.1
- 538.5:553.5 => 9.62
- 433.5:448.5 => 10.3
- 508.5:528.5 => 10.7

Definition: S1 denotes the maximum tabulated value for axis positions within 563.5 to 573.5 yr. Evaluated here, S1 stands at 9.574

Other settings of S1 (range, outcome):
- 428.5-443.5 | 10.43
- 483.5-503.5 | 10.24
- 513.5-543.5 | 11.07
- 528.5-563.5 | 9.772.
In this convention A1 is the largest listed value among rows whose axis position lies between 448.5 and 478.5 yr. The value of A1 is 10.3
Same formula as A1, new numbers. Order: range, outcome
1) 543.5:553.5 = 9.634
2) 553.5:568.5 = 9.674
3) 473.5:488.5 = 10.1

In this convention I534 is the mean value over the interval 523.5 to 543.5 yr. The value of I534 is 9.79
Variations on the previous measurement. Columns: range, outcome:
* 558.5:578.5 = 9.56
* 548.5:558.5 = 9.61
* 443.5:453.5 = 10.2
